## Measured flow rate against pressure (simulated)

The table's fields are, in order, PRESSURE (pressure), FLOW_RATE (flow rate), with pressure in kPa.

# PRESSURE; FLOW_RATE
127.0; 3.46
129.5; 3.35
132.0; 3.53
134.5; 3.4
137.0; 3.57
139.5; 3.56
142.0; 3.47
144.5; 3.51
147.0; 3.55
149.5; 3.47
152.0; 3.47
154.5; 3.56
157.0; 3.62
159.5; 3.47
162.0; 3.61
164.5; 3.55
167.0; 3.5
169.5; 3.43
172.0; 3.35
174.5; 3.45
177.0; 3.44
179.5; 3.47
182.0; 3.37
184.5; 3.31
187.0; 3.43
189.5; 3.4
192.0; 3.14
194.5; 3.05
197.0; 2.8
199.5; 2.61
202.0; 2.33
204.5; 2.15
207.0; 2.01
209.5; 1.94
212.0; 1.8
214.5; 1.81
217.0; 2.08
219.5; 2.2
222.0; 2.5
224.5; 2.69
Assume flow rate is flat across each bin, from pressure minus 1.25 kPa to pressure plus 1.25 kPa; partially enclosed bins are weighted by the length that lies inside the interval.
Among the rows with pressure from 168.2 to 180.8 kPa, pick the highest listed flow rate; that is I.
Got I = 3.47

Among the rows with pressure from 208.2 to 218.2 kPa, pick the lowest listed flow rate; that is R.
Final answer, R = 1.8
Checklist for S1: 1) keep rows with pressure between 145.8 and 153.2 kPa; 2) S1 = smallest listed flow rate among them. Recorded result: 3.47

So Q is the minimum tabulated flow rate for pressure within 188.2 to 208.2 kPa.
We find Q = 2.01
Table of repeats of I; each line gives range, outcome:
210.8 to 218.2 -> 2.08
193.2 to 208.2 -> 3.05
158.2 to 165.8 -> 3.61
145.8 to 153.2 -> 3.55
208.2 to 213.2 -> 1.94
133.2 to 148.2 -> 3.57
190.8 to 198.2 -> 3.14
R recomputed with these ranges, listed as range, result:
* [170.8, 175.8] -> 3.35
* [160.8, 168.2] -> 3.5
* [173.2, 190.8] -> 3.31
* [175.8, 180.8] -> 3.44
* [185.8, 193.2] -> 3.14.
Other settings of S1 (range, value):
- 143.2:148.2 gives 3.51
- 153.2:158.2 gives 3.56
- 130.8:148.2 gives 3.4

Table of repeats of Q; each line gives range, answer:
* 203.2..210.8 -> 1.94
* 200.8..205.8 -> 2.15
